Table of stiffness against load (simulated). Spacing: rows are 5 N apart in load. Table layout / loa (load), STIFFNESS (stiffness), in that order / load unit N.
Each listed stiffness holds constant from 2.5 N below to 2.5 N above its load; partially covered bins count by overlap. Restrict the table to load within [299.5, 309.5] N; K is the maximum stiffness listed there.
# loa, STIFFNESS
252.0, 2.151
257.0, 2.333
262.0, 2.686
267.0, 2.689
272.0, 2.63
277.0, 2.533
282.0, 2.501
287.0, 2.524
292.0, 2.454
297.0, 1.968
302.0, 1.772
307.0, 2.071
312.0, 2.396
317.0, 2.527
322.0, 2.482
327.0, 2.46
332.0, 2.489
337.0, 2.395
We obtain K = 2.071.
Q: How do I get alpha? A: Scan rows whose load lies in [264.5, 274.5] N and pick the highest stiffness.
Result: 2.689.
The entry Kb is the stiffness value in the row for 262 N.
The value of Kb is 2.686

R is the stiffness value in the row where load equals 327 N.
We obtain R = 2.46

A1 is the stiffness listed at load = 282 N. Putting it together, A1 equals 2.501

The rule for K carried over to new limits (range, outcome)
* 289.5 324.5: 2.527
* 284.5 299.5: 2.524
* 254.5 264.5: 2.686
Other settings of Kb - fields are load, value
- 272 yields 2.63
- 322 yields 2.482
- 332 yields 2.489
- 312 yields 2.396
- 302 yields 1.772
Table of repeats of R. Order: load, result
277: 2.533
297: 1.968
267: 2.689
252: 2.151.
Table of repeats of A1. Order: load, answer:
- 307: 2.071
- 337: 2.395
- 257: 2.333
